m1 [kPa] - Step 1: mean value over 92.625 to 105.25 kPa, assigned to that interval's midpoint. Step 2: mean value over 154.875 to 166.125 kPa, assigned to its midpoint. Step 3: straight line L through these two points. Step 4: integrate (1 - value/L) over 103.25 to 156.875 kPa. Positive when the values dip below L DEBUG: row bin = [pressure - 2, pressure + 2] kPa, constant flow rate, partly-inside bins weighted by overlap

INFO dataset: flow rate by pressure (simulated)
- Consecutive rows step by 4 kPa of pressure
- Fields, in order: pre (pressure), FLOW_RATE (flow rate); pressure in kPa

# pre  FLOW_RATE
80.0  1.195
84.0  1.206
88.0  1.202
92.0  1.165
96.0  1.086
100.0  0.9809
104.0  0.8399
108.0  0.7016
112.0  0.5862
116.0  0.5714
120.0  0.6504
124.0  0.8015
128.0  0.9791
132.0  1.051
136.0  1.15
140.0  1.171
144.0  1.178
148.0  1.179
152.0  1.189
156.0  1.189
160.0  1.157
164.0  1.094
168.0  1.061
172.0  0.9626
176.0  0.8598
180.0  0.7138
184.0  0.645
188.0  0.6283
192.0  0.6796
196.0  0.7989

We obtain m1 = 6.7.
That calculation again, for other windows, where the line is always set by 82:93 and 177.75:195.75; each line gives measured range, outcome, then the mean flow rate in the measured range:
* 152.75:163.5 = -4.3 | 1.16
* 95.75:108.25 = 2.4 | 0.904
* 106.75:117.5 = 4.5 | 0.616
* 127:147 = -3.9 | 1.12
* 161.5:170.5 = -3.3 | 1.08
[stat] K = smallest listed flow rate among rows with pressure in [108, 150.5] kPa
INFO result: 0.5714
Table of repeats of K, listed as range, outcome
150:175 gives 0.9626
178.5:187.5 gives 0.645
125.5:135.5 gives 0.9791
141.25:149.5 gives 1.178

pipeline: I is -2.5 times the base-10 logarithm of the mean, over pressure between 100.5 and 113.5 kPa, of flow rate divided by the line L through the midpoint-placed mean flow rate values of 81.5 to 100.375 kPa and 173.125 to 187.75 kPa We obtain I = 0.40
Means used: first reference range 1.14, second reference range 0.74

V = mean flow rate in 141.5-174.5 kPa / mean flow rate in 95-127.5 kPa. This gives 1.4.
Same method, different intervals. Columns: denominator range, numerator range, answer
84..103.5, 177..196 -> 0.63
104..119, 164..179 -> 1.48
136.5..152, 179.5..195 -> 0.57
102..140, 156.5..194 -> 1.06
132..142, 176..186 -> 0.63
